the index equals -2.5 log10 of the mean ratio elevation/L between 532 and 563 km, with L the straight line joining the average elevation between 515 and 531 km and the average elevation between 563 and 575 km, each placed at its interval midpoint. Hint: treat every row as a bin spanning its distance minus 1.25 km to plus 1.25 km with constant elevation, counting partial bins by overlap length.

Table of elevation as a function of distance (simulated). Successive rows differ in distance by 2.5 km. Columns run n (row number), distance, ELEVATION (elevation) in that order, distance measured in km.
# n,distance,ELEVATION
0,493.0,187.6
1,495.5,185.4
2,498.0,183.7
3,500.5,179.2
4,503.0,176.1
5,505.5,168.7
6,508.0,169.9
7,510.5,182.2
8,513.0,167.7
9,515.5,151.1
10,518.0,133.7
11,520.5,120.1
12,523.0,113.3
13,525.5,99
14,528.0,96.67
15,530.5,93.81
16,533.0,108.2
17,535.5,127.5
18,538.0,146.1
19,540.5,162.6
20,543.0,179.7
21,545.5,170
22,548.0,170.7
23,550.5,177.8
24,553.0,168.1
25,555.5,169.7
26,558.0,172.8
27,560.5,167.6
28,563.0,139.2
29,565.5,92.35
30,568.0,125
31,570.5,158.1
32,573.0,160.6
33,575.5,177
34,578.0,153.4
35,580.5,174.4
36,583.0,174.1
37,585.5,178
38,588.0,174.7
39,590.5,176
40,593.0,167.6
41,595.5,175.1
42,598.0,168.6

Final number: -0.25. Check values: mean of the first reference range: 115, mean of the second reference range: 137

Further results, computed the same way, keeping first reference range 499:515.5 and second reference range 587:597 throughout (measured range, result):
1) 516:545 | 0.33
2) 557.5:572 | 0.22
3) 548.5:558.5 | 0.01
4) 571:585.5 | 0.03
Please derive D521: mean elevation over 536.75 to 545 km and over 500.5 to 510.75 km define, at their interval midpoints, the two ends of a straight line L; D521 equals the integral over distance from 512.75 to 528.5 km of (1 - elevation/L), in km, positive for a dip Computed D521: 4.2 km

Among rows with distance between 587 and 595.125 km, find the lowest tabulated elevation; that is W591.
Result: 167.6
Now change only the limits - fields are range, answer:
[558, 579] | 92.35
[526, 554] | 93.81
